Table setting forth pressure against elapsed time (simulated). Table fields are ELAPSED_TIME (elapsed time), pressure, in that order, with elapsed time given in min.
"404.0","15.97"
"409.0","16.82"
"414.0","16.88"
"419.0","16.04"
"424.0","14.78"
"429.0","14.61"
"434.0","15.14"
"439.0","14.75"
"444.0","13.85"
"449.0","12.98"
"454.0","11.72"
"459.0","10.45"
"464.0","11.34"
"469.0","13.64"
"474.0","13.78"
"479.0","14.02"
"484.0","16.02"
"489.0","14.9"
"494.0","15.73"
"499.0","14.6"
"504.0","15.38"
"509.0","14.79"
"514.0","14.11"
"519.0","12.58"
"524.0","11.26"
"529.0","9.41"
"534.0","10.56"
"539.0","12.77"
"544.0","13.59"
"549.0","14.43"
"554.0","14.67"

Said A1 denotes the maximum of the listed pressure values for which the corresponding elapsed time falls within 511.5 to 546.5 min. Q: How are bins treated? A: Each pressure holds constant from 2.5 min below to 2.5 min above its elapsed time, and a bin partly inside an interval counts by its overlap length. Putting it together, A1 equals 14.11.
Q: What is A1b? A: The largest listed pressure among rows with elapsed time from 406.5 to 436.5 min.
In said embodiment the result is 16.88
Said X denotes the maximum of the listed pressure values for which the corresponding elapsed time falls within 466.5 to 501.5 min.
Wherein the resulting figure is 16.02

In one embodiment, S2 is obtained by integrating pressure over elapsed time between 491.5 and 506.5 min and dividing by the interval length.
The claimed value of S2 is 15.2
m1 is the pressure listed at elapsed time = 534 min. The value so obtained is 10.56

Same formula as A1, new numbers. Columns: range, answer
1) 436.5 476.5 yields 14.75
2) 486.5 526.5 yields 15.73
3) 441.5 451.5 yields 13.85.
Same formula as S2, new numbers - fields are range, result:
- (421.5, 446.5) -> 14.6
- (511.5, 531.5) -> 11.8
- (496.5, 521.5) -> 14.3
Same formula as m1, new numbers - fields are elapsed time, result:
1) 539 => 12.77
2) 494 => 15.73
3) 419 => 16.04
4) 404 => 15.97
